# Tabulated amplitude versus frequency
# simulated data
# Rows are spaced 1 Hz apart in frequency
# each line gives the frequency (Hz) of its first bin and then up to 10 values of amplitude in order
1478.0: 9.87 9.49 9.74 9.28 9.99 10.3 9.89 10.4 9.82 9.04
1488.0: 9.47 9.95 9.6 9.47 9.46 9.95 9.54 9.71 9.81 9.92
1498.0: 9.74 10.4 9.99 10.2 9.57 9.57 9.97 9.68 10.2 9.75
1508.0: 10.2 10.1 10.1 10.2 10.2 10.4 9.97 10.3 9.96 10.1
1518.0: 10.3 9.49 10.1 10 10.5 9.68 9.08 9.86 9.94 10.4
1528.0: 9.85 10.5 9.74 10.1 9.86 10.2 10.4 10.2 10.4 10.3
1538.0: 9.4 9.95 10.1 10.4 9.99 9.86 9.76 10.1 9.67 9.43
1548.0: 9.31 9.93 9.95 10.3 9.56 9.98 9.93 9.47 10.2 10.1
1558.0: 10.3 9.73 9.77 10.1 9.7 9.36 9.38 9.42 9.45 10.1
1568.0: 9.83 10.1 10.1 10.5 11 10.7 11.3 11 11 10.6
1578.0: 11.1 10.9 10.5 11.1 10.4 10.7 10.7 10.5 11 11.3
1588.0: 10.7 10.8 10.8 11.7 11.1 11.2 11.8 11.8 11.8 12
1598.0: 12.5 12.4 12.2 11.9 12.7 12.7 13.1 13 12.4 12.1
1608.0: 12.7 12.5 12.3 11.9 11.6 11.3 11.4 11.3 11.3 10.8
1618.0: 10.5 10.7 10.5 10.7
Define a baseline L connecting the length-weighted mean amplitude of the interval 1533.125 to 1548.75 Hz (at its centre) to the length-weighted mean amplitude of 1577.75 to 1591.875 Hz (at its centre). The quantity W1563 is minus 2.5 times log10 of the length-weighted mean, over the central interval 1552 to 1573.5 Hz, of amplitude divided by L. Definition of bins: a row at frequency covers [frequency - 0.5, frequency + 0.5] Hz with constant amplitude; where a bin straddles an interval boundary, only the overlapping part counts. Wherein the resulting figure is 0.05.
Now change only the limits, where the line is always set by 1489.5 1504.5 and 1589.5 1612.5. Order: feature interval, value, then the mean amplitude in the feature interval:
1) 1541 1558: 0.11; 9.88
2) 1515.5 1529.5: 0.04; 9.98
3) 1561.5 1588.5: 0.11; 10.5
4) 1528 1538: 0.05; 10.1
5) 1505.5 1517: 0.00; 10.1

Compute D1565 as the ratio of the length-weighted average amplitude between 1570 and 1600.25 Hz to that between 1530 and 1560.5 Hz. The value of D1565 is 1.1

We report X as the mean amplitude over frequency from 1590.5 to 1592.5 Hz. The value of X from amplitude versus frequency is 11.4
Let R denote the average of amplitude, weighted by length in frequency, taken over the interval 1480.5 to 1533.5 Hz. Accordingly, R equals 9.92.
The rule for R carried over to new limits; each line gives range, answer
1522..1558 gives 9.95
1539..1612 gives 10.8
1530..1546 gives 10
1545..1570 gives 9.81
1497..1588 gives 10.1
